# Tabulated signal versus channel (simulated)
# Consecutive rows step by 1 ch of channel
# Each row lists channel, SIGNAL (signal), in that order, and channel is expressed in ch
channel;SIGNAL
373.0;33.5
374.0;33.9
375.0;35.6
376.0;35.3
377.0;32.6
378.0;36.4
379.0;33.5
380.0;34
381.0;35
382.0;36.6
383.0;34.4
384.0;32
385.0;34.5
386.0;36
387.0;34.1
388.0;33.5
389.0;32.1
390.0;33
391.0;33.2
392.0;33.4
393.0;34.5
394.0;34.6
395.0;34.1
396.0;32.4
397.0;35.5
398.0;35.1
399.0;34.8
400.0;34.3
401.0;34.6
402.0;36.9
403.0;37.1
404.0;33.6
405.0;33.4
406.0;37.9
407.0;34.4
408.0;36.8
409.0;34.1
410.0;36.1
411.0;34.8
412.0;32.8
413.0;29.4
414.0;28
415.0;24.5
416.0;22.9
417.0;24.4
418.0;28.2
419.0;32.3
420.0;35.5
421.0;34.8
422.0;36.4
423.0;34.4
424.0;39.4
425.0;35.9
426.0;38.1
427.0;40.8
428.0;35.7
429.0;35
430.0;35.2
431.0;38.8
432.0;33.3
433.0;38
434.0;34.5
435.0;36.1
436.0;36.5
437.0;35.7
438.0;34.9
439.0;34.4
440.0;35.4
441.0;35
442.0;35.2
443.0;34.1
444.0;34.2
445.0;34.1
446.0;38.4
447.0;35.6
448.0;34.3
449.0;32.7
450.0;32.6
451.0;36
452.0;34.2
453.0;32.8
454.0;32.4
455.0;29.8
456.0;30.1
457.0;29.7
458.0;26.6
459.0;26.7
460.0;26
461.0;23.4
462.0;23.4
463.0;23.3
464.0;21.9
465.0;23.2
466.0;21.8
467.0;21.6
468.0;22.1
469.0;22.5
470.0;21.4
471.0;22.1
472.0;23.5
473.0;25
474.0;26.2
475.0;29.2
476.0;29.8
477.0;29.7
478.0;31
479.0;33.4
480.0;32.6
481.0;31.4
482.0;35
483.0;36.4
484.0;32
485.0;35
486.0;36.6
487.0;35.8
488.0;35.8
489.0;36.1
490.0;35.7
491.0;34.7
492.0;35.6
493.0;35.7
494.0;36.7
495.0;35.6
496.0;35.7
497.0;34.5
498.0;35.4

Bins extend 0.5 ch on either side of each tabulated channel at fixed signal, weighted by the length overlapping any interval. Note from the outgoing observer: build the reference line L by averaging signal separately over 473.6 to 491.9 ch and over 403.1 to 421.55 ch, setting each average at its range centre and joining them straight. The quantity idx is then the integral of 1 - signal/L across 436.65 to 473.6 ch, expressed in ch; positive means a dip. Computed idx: 3.8 ch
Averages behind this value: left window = 32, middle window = 29.3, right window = 33.2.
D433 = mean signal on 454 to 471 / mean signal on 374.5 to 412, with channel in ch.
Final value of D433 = 0.72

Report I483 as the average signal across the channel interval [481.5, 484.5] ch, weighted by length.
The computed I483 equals 34.5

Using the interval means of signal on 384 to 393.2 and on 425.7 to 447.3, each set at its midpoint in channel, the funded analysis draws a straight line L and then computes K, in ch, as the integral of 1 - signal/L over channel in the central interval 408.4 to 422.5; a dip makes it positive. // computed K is 1.6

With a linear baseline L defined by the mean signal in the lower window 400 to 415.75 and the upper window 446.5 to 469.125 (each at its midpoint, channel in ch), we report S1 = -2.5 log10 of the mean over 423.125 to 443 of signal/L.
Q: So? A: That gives -0.18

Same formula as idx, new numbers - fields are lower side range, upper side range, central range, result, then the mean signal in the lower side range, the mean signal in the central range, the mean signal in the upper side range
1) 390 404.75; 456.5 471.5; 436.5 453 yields -4.9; 34.5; 34.7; 23.7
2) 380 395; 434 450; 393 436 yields 0.4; 34.1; 34.2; 35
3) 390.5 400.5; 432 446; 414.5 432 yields 0.6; 34.2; 33.7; 35.3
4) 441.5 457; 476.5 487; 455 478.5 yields 5.7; 33.6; 25.3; 33.4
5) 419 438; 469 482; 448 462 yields 0.7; 36.2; 30.1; 28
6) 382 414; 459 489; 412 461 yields -3.3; 34.2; 33.2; 28.1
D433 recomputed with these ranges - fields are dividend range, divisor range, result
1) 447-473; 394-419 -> 0.83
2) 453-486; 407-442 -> 0.81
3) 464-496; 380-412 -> 0.88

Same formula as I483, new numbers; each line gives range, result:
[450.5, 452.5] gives 35.1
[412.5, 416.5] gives 26.2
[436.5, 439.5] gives 35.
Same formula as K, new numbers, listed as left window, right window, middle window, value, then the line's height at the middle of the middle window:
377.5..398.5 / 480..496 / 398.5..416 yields 0.5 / 34.4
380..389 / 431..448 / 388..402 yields 0.2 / 34.6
